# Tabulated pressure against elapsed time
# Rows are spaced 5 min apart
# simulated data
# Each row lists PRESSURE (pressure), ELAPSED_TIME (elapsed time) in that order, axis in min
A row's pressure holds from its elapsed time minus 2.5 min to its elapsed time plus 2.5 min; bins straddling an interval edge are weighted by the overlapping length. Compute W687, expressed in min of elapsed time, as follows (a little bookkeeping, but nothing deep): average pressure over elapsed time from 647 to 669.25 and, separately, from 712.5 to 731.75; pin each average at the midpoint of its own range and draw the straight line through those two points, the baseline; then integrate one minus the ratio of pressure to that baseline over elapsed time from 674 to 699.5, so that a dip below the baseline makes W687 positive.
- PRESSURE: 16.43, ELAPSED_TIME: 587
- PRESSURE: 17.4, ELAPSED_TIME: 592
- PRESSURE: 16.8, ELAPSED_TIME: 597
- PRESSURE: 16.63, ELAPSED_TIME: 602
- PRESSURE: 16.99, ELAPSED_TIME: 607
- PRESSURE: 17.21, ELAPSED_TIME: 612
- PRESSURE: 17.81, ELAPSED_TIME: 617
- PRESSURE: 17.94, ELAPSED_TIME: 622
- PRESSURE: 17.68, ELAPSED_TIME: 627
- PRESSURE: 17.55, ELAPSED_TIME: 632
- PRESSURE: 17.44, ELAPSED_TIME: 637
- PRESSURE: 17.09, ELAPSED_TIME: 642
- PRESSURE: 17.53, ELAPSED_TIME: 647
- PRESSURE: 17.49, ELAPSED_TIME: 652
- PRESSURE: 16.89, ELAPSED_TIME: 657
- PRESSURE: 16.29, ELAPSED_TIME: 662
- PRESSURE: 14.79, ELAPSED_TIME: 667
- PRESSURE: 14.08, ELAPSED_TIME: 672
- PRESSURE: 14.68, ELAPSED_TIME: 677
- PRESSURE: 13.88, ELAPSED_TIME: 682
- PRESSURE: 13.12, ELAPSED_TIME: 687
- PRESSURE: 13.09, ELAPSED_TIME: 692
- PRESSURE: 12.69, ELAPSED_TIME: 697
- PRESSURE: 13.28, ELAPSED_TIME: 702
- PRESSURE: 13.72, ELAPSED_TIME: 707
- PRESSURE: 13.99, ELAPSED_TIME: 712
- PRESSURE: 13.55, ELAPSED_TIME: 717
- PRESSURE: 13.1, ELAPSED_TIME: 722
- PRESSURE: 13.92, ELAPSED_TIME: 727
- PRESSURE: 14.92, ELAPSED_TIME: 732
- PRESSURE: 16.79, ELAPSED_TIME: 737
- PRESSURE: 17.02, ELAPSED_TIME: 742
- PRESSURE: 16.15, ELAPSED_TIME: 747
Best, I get 3.0 min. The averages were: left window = 16.5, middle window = 13.5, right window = 13.7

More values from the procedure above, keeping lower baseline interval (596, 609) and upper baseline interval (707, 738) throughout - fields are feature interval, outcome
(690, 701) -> 1.4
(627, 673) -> -2.7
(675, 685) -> 0.6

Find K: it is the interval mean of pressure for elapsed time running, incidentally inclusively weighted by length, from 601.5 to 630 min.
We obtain 17.4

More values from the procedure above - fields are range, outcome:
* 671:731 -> 13.6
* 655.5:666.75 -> 16.2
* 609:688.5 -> 16.4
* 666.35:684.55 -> 14.3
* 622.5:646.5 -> 17.5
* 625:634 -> 17.6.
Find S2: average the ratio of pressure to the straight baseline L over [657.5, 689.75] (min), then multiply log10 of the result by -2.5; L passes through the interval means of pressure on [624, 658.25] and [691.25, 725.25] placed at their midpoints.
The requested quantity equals 0.062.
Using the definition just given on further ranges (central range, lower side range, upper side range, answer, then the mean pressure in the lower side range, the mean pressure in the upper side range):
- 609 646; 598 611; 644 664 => -0.04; 16.9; 17.1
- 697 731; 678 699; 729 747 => 0.09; 13.3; 16.2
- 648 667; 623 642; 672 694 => -0.07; 17.5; 13.8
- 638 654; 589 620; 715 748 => -0.06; 17.1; 15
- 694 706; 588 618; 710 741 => 0.15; 17.1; 14.5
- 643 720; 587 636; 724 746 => 0.12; 17.3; 15.6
